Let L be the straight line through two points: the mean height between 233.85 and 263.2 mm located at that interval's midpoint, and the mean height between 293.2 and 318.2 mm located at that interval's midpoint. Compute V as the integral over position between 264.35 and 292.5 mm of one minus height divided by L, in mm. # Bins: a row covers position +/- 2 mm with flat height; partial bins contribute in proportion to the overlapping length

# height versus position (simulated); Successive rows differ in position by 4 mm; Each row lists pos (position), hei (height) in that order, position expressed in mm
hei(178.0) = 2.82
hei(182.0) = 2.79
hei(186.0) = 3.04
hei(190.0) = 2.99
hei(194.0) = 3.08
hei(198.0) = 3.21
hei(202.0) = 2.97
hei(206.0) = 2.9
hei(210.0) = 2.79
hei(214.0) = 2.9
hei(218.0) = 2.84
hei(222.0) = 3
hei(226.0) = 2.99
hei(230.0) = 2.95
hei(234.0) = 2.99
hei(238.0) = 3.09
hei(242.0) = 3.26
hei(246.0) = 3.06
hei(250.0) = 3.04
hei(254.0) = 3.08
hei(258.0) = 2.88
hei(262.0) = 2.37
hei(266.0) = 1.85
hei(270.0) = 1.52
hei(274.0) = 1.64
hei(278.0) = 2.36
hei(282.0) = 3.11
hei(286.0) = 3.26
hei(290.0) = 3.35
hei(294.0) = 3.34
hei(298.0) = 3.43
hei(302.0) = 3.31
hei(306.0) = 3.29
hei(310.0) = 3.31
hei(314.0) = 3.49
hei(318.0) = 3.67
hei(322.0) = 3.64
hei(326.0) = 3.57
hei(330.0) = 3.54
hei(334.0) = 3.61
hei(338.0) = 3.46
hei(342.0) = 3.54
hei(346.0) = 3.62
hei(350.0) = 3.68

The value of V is 6.6 mm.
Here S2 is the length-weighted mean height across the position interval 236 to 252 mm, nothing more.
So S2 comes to 3.11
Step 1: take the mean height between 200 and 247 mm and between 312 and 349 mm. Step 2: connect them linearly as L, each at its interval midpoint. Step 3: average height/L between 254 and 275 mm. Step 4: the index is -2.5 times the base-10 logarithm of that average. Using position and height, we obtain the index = 0.421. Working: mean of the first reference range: 2.98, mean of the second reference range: 3.57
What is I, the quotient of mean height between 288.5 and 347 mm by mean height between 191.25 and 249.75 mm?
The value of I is 1.16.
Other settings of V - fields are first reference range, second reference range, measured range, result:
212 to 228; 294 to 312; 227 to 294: 7.79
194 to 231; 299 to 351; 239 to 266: 2.38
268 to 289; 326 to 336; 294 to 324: -3.47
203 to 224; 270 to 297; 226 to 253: -2.05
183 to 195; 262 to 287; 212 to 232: -1.59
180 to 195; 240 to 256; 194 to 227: 0.71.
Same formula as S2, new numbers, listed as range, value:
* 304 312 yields 3.3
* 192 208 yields 3.04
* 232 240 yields 3.04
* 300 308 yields 3.3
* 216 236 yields 2.95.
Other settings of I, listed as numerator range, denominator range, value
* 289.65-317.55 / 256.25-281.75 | 1.56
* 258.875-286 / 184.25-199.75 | 0.73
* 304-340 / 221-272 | 1.27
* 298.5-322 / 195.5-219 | 1.17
